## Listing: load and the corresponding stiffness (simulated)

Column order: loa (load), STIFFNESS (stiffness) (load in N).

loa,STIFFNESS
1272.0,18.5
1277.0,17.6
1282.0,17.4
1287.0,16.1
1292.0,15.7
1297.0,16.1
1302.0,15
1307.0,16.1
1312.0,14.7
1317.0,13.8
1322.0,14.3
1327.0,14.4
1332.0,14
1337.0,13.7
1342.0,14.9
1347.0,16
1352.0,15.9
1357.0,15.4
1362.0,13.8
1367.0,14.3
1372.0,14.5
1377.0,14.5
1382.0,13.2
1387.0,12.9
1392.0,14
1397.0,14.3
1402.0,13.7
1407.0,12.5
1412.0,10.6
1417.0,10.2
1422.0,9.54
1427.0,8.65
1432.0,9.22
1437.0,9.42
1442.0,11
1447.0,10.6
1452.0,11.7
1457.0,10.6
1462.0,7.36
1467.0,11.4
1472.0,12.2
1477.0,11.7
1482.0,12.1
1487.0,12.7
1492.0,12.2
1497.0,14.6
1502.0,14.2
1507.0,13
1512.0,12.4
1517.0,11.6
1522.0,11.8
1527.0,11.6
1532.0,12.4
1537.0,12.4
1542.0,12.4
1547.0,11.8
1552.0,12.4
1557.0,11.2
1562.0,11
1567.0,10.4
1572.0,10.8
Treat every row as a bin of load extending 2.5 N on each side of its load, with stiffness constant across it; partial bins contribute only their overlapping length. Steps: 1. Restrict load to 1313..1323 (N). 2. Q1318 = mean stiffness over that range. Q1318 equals 14.1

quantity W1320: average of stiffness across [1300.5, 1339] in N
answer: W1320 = 14.5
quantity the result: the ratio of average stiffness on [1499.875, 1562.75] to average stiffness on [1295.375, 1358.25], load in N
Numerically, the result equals 0.82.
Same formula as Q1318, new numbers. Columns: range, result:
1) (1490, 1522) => 12.9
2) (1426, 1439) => 9.14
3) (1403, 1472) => 10.4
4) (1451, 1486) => 11.1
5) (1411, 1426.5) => 9.88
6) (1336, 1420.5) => 13.7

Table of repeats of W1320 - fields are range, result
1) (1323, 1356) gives 14.8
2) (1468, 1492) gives 12.1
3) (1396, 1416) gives 12.5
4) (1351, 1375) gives 14.7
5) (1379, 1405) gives 13.6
